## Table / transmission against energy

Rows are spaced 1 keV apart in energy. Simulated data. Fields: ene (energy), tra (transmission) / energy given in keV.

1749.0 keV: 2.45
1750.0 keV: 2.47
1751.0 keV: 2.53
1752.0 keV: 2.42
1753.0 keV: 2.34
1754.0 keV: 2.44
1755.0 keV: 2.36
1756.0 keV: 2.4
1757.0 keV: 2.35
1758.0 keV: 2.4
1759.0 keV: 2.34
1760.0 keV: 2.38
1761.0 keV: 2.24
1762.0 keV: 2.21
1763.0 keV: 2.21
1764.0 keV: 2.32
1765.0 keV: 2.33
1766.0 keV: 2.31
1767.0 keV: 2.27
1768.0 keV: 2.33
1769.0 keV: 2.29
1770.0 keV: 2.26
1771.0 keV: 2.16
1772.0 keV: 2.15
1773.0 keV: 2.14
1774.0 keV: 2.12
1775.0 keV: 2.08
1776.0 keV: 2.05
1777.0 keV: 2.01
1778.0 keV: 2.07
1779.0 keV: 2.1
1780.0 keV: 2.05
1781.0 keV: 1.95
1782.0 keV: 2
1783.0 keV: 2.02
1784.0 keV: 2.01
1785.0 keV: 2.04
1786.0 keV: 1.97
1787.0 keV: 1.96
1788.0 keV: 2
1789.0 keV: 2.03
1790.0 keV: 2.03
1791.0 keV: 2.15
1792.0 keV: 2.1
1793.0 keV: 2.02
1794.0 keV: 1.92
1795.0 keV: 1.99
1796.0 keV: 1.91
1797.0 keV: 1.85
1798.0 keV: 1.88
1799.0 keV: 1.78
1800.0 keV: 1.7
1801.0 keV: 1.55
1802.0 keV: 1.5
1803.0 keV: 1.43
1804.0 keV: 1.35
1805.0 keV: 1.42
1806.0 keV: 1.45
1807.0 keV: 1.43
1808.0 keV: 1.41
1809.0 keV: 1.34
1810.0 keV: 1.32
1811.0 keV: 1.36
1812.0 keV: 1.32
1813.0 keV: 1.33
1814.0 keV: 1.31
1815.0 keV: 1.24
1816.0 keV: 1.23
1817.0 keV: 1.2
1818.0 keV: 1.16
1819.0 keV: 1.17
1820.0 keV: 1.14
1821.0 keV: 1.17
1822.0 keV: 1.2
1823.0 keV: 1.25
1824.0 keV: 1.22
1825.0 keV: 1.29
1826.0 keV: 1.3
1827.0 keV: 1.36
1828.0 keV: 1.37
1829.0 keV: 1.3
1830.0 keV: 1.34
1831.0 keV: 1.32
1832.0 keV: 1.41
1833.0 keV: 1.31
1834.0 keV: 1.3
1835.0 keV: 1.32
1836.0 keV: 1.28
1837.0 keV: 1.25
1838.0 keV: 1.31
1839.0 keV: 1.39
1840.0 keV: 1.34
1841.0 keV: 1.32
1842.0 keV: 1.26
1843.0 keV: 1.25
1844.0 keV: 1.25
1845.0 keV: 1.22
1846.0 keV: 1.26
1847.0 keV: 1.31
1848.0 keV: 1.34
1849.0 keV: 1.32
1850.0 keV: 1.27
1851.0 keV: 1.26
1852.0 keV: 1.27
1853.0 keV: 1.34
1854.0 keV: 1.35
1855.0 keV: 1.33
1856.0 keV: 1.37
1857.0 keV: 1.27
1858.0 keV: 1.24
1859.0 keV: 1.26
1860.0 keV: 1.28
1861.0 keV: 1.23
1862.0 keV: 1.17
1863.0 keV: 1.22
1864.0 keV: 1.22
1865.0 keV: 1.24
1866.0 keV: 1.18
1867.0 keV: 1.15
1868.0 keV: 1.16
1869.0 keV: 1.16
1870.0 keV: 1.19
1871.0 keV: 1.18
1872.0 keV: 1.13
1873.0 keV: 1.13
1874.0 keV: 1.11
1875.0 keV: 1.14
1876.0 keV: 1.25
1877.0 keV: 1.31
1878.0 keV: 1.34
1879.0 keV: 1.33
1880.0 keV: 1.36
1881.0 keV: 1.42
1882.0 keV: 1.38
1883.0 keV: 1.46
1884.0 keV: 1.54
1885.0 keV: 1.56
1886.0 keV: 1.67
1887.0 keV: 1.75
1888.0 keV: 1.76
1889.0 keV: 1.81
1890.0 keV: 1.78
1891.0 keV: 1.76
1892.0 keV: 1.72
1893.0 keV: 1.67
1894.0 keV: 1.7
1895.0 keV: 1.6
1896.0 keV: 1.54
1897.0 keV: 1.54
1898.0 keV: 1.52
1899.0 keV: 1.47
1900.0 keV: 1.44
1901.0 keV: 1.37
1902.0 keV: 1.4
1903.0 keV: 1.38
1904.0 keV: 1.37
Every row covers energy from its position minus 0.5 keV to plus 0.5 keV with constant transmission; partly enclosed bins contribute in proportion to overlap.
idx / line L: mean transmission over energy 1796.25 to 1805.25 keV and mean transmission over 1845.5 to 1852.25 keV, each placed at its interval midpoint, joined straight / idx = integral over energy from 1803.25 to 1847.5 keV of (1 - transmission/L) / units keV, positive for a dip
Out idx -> 4.6 keV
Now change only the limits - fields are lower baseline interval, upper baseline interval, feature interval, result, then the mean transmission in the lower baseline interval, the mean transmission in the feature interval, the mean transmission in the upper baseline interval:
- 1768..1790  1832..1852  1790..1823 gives 4.4 keV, 2.07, 1.51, 1.29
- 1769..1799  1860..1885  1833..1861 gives 3.5 keV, 2.04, 1.29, 1.26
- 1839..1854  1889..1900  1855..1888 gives 3.8 keV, 1.29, 1.3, 1.63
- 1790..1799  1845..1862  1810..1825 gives 4.1 keV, 1.97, 1.24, 1.29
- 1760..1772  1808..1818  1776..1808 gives -2.3 keV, 2.27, 1.86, 1.29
